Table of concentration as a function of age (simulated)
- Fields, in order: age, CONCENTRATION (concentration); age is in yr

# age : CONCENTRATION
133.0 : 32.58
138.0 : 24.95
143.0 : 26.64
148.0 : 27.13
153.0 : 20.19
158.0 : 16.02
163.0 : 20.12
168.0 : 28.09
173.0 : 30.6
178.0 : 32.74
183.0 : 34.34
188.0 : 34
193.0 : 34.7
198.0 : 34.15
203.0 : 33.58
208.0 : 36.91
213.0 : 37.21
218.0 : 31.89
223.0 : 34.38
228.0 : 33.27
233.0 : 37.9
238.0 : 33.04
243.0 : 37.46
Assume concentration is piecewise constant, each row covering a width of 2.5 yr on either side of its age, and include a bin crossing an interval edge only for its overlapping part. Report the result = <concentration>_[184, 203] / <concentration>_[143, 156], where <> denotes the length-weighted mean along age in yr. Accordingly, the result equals 1.4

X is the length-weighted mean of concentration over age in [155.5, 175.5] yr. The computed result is 23.7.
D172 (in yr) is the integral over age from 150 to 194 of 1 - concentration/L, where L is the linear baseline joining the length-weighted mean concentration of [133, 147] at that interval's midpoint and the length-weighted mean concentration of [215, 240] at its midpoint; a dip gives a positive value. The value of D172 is 3.4 yr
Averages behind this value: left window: 27.1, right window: 34.2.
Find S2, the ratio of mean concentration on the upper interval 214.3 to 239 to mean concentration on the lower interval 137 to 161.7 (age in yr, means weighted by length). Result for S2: 1.51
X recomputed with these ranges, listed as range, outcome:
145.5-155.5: 23.7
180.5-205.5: 34.2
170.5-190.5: 32.9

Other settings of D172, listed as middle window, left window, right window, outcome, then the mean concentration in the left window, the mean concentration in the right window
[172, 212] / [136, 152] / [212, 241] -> -4.3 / 25.7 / 34.5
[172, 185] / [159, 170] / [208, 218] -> -3.0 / 22.8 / 35.8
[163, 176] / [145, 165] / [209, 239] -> -2.0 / 21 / 34.8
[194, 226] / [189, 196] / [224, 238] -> 0.1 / 34.5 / 35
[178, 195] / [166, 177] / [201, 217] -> -1.0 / 29.9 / 35.6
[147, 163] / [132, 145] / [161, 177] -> 4.1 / 27.6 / 27.1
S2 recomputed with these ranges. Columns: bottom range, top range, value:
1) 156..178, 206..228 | 1.40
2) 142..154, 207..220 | 1.41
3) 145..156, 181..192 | 1.46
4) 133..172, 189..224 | 1.43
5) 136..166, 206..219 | 1.58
